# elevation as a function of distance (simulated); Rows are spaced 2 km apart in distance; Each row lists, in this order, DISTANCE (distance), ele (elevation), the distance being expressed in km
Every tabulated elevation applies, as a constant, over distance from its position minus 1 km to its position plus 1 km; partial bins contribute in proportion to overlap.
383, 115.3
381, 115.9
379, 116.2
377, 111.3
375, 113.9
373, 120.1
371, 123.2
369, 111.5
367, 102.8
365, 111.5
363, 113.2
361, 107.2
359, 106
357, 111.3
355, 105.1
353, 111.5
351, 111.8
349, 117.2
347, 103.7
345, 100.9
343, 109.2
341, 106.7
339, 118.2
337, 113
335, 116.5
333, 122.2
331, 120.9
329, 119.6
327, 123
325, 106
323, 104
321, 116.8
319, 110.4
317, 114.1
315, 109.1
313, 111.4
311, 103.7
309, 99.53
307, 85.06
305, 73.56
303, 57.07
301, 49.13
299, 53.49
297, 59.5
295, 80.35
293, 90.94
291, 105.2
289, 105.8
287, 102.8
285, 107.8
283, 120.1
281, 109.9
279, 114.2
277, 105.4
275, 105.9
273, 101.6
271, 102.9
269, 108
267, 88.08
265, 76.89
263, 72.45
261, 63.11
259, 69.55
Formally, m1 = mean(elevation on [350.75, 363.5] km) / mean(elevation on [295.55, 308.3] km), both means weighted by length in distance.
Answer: 1.69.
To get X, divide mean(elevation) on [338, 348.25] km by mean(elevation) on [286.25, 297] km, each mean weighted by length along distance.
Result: 1.16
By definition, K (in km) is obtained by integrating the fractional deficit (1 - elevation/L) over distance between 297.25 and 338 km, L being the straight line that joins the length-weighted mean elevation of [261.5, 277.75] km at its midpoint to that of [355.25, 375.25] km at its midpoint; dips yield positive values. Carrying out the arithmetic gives 1.4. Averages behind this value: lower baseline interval 94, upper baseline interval 112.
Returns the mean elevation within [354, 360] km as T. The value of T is 107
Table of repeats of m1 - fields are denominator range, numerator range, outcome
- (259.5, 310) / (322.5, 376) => 1.26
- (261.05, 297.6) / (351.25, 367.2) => 1.12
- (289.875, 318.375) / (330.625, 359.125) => 1.30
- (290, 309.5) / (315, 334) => 1.54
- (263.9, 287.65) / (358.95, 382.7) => 1.09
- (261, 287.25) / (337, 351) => 1.10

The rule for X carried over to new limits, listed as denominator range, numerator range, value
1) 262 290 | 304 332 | 1.05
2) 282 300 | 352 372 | 1.20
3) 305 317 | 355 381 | 1.12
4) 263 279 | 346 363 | 1.12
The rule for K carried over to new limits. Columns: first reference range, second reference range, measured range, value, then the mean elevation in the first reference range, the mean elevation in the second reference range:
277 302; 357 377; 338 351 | -0.39 km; 92.2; 112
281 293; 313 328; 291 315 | 6.26 km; 107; 112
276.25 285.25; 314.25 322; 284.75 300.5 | 3.67 km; 112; 113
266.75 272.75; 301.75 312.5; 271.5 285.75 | -1.74 km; 101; 84.3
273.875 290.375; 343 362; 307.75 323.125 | 0.01 km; 109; 108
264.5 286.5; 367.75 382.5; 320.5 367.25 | 0.18 km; 104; 116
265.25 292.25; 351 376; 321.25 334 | -0.85 km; 105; 111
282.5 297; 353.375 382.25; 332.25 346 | -0.67 km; 98.3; 112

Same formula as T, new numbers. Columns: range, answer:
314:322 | 113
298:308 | 63.7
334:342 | 114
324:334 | 118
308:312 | 102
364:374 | 114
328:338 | 118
